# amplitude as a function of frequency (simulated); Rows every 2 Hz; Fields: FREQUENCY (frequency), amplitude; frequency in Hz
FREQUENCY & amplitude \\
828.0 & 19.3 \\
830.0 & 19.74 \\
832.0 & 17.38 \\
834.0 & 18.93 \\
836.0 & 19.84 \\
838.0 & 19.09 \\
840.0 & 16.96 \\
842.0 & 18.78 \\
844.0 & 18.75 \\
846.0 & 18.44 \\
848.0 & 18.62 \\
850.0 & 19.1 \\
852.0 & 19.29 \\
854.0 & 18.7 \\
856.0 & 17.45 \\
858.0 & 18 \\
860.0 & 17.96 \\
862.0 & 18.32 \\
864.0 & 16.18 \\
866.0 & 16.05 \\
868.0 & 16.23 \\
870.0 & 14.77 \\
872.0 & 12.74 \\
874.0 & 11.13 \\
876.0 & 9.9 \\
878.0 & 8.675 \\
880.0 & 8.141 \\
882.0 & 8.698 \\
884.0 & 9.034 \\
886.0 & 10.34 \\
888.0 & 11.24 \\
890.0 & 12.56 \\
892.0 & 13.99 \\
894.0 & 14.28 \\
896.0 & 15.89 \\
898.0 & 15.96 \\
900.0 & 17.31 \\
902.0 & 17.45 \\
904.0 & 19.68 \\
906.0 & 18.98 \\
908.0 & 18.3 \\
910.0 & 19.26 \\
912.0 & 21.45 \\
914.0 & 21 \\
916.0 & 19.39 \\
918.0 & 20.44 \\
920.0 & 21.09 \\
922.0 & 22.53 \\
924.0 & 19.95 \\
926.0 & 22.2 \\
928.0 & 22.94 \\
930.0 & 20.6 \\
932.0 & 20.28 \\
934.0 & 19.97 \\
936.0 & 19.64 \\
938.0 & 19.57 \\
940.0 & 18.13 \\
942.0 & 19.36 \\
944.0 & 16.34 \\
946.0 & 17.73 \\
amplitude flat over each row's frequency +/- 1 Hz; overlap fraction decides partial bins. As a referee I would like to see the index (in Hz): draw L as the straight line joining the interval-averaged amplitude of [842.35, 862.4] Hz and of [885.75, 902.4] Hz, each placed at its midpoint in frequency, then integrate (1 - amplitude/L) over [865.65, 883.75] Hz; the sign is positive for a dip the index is 5.4 Hz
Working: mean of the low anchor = 18.5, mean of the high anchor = 14.4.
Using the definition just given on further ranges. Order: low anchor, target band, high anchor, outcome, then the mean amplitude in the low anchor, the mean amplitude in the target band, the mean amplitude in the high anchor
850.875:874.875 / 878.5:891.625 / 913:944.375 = 5.6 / 16.4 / 10.1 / 20.3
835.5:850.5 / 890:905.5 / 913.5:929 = 3.2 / 18.6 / 16.2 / 21.2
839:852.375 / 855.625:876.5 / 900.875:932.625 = 4.0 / 18.5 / 15.4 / 20.3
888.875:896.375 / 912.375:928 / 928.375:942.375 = -3.0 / 14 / 21.1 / 19.8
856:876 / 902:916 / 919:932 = 0.2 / 15.5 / 19.6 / 21.5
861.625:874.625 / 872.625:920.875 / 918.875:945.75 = 6.6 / 15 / 15.1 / 20.1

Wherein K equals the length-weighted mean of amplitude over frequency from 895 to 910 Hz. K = 17.8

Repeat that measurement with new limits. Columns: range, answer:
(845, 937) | 16.8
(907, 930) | 20.8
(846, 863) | 18.4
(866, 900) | 12.4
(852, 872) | 17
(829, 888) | 15.7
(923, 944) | 20.1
